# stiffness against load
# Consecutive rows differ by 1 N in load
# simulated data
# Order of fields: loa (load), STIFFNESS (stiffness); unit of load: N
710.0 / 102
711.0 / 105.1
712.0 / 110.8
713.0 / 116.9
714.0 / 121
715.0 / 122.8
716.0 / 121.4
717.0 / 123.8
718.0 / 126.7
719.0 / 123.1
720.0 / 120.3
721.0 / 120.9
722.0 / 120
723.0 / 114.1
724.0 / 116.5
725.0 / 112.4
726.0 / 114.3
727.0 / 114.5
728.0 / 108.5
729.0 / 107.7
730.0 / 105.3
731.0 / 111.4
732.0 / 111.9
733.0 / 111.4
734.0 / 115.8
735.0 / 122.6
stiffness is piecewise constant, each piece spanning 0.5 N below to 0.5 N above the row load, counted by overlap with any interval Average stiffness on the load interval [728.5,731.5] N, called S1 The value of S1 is 108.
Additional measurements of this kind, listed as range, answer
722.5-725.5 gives 114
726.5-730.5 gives 109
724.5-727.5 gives 114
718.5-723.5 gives 120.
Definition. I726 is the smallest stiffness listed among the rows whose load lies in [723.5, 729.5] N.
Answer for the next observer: 107.7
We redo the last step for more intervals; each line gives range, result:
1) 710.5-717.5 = 105.1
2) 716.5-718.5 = 123.8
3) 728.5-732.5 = 105.3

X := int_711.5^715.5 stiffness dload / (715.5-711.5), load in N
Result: 118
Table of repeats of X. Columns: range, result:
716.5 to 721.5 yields 123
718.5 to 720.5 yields 122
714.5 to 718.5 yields 124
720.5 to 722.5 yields 120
